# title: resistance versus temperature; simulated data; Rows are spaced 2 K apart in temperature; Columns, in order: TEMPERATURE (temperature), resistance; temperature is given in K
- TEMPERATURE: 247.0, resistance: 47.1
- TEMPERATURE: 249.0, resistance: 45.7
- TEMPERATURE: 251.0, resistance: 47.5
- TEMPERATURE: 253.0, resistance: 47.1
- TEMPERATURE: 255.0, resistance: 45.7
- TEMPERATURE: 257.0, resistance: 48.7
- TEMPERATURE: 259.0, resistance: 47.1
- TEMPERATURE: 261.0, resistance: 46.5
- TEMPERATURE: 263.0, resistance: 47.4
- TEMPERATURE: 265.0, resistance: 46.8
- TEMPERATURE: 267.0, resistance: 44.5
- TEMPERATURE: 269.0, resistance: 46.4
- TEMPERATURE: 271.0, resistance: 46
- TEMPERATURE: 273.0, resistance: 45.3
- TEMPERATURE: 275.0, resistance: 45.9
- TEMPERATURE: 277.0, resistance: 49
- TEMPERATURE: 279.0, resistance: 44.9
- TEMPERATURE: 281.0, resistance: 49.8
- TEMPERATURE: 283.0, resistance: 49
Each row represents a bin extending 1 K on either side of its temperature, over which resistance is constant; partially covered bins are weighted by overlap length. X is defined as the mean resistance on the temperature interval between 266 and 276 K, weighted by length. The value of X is 45.6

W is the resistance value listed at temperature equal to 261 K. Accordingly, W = 46.5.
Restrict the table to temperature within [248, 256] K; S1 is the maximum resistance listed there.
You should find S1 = 47.5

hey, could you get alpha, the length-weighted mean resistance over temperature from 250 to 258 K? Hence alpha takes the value 47.2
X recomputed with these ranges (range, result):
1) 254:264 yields 47.1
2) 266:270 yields 45.5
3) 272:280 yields 46.3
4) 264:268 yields 45.6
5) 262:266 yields 47.1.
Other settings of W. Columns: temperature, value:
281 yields 49.8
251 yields 47.5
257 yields 48.7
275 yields 45.9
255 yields 45.7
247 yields 47.1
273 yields 45.3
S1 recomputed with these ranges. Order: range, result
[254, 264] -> 48.7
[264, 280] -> 49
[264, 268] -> 46.8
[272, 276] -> 45.9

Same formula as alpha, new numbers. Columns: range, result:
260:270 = 46.3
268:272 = 46.2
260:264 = 47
